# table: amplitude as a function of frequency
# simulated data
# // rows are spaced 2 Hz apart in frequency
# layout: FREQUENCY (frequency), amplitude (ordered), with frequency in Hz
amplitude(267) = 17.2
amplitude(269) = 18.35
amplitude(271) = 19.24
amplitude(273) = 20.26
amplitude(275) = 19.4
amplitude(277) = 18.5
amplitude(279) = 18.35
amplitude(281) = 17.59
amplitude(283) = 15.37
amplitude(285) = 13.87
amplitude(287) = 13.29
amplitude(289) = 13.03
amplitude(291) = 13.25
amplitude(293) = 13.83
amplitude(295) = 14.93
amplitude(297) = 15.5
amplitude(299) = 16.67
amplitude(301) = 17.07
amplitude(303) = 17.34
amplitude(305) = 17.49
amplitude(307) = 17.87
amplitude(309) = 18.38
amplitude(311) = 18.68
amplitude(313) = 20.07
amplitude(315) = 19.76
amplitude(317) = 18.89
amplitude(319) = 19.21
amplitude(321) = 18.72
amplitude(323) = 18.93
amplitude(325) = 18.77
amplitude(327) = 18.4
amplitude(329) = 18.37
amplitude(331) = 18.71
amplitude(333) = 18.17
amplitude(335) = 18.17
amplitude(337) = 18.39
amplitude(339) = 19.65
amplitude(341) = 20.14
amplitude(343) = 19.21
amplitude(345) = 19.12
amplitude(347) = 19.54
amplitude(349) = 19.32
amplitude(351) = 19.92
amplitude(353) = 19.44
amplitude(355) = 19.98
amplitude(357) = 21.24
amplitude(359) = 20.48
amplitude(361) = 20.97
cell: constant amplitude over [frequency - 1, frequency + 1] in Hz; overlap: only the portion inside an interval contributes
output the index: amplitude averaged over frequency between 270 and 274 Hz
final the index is 19.8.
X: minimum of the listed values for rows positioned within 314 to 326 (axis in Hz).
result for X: 18.72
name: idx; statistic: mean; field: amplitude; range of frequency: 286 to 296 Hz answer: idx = 13.7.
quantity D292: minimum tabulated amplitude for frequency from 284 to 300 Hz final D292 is 13.03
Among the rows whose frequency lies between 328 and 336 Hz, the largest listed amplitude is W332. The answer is 18.71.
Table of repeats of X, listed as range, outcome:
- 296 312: 15.5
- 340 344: 19.21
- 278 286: 13.87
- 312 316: 19.76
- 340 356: 19.12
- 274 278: 18.5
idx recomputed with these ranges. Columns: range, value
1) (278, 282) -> 18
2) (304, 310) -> 17.9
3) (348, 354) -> 19.6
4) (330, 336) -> 18.4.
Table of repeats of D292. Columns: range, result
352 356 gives 19.44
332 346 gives 18.17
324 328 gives 18.4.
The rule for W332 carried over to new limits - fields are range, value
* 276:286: 18.5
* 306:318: 20.07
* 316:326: 19.21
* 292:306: 17.49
